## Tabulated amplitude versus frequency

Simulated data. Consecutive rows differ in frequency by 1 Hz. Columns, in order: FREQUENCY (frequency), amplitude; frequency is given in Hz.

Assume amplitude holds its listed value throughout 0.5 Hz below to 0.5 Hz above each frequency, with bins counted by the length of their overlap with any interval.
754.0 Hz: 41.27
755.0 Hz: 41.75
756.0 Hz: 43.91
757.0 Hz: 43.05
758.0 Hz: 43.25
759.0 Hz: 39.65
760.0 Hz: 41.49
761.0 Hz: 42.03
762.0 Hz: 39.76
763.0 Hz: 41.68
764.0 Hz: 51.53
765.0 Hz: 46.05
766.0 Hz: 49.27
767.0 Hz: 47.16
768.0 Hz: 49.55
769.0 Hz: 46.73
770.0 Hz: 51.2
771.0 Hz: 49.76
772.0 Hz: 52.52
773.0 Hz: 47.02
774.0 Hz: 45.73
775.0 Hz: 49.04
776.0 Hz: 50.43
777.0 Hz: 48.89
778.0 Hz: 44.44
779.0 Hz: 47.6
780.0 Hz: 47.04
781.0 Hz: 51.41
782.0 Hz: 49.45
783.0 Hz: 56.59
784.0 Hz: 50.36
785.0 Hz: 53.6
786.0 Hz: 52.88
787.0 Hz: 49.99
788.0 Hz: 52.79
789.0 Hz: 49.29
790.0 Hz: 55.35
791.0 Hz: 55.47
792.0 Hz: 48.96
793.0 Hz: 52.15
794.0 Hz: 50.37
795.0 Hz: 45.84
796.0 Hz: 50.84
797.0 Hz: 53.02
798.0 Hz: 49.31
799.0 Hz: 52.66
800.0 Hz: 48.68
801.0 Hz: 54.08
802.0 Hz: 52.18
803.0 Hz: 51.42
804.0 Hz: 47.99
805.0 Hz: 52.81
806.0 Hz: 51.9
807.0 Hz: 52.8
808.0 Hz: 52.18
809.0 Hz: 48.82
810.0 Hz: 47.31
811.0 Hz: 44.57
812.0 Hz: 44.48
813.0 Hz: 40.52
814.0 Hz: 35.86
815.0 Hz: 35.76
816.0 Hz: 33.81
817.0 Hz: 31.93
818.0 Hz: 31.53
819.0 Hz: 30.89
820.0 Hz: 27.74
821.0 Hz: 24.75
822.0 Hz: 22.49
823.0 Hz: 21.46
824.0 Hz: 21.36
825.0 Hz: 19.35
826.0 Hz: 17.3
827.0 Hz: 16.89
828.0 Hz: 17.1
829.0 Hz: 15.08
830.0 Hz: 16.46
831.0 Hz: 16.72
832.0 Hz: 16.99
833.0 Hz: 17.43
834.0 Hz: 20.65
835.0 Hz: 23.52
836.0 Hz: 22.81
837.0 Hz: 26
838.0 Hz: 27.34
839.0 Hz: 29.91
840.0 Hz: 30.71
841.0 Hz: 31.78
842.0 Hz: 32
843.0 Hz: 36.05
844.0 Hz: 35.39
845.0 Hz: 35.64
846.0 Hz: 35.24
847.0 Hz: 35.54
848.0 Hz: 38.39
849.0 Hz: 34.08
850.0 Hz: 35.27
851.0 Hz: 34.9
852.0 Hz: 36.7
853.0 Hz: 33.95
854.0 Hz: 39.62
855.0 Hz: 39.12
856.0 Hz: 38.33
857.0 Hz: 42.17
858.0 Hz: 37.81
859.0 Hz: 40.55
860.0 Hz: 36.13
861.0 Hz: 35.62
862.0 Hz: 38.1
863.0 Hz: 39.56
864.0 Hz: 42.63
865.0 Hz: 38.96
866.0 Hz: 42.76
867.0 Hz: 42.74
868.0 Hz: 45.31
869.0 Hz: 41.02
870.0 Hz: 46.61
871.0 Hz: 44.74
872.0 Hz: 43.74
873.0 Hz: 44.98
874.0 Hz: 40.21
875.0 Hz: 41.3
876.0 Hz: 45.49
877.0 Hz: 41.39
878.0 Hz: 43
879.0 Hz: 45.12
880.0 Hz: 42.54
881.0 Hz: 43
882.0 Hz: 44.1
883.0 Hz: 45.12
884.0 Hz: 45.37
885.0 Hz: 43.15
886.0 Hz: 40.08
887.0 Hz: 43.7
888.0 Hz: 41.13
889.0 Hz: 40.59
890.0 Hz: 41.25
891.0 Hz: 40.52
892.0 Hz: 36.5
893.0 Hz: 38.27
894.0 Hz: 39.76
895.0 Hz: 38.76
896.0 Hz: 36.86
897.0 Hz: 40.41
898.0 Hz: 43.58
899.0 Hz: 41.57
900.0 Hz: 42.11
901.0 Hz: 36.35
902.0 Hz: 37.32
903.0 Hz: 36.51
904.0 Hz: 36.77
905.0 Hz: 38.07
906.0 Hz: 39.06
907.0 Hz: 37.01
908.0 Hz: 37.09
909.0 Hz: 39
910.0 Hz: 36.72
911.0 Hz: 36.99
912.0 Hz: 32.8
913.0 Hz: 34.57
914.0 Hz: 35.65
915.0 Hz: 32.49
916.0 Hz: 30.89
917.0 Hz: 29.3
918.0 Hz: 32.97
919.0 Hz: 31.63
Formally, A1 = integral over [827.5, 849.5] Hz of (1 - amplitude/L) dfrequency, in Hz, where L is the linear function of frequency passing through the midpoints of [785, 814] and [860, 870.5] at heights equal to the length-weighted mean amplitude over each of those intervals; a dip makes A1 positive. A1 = 8.6 Hz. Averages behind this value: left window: 50.1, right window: 41.1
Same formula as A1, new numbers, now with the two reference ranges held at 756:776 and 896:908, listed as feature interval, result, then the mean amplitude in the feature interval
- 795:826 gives 2.20 Hz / 40.8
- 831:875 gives 6.25 Hz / 35.5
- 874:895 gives -1.15 Hz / 41.9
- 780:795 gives -2.22 Hz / 51.7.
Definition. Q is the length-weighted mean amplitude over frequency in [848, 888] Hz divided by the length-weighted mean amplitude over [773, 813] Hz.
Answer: 0.82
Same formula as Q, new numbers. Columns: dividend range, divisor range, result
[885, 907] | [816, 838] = 1.78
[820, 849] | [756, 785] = 0.54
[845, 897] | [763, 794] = 0.81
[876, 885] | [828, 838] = 2.21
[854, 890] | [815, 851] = 1.56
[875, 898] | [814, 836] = 1.80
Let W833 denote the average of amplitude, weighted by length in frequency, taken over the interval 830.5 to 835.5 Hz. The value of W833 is 19.1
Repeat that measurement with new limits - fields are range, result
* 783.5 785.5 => 52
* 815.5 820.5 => 31.2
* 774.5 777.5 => 49.5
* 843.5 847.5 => 35.5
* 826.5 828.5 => 17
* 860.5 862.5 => 36.9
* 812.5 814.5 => 38.2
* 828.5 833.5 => 16.5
